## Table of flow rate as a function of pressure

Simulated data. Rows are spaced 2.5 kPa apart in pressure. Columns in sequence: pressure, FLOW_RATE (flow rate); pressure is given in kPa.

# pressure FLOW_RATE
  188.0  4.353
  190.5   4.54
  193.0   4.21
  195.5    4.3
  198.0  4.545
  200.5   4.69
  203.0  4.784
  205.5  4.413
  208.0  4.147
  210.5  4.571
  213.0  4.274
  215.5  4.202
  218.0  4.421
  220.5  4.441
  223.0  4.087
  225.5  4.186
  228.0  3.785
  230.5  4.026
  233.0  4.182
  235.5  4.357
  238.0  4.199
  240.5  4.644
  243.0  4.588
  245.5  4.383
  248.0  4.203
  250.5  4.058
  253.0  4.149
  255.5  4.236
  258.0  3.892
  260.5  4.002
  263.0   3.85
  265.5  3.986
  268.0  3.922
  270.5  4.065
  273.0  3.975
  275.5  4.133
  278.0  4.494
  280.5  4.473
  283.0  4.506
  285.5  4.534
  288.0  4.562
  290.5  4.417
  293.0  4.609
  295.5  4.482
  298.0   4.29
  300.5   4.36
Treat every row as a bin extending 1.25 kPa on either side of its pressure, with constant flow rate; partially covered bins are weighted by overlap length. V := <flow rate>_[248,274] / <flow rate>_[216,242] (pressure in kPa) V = 0.95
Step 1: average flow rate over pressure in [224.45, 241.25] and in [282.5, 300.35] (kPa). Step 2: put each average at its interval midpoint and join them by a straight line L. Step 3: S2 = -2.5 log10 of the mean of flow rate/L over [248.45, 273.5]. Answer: 0.079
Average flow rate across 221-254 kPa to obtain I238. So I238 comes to 4.22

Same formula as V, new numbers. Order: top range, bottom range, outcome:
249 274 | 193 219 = 0.91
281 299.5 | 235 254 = 1.04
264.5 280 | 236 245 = 0.92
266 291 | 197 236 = 0.99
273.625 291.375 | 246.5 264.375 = 1.09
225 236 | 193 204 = 0.90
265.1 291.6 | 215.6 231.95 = 1.03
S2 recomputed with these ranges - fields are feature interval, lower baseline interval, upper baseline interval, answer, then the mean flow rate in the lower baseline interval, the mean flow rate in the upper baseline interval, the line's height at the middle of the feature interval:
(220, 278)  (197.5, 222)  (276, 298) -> 0.079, 4.44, 4.48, 4.46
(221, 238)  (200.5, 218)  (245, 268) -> 0.037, 4.42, 4.07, 4.27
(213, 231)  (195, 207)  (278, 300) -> 0.089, 4.55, 4.48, 4.54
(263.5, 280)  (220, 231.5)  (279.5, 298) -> 0.073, 4.08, 4.5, 4.39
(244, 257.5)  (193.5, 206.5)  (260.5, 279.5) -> -0.001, 4.53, 4.06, 4.19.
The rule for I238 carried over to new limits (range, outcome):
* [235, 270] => 4.17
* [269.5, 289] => 4.34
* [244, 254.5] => 4.21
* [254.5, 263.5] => 4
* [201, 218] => 4.41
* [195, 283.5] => 4.25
